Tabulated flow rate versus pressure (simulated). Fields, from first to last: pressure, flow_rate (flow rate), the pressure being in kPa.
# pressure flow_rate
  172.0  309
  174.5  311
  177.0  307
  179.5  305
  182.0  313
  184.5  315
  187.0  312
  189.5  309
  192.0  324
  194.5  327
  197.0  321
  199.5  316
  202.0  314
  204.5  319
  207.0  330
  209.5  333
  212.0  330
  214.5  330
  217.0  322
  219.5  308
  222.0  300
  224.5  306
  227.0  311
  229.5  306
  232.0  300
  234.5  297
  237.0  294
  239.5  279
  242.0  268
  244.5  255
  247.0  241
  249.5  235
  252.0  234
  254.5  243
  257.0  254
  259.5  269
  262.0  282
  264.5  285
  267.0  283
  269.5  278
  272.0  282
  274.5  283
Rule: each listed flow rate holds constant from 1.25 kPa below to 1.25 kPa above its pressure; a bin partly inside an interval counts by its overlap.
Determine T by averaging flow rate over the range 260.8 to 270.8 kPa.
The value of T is 282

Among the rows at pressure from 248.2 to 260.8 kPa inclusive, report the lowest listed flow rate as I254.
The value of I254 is 234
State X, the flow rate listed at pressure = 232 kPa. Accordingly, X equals 300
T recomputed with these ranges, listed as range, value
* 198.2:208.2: 320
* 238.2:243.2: 274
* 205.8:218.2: 329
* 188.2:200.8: 319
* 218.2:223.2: 304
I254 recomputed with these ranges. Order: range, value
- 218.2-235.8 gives 297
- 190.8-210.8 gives 314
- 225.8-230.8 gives 306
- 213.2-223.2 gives 300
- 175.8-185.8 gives 305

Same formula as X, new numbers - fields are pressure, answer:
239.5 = 279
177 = 307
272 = 282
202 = 314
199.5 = 316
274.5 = 283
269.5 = 278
